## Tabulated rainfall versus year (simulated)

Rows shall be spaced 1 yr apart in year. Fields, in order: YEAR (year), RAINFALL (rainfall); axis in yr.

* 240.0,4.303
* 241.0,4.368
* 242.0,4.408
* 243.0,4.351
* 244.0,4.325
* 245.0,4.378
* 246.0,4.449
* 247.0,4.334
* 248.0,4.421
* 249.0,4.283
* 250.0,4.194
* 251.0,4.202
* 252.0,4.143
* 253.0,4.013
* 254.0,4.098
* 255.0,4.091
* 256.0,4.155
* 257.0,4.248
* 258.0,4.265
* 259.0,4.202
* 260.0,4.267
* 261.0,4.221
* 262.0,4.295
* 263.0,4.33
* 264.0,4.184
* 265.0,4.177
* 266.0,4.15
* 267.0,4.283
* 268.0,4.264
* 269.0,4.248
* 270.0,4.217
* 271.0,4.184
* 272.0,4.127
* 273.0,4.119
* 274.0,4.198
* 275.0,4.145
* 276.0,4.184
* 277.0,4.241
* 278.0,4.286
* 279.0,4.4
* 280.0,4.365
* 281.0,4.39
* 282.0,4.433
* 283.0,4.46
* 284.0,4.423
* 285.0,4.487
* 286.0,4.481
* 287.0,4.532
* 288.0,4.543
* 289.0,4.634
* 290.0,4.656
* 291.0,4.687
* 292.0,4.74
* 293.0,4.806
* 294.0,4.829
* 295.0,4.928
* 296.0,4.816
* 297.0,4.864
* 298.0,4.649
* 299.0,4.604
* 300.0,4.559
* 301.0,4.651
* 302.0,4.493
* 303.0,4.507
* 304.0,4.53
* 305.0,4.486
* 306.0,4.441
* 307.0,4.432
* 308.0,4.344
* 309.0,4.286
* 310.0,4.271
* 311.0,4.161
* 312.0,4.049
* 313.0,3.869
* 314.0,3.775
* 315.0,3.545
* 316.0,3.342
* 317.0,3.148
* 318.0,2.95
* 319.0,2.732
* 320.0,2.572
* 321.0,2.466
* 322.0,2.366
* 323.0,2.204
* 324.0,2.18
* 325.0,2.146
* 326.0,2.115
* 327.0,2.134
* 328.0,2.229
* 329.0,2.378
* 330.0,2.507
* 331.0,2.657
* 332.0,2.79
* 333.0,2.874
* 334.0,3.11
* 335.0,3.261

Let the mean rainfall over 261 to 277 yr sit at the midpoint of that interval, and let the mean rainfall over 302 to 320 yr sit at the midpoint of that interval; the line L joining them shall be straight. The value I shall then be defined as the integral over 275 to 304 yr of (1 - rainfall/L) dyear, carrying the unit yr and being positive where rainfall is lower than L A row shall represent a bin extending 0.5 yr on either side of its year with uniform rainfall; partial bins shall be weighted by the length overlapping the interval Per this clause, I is -3.5 yr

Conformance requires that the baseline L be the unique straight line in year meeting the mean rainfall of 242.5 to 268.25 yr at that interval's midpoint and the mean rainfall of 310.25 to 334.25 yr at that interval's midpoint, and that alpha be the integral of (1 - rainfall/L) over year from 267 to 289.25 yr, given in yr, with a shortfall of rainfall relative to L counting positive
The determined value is -3.4 yr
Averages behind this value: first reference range 4.24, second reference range 2.86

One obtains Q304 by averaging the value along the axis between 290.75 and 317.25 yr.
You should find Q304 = 4.37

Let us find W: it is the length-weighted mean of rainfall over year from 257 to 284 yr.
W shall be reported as 4.26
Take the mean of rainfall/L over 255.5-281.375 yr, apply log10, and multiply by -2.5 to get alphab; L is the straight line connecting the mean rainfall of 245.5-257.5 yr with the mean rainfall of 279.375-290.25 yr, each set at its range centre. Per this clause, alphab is 0.03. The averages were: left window 4.22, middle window 4.24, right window 4.49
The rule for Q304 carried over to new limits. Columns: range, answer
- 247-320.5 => 4.25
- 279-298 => 4.61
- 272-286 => 4.32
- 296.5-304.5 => 4.61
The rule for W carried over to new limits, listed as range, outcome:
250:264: 4.19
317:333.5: 2.48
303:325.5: 3.49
